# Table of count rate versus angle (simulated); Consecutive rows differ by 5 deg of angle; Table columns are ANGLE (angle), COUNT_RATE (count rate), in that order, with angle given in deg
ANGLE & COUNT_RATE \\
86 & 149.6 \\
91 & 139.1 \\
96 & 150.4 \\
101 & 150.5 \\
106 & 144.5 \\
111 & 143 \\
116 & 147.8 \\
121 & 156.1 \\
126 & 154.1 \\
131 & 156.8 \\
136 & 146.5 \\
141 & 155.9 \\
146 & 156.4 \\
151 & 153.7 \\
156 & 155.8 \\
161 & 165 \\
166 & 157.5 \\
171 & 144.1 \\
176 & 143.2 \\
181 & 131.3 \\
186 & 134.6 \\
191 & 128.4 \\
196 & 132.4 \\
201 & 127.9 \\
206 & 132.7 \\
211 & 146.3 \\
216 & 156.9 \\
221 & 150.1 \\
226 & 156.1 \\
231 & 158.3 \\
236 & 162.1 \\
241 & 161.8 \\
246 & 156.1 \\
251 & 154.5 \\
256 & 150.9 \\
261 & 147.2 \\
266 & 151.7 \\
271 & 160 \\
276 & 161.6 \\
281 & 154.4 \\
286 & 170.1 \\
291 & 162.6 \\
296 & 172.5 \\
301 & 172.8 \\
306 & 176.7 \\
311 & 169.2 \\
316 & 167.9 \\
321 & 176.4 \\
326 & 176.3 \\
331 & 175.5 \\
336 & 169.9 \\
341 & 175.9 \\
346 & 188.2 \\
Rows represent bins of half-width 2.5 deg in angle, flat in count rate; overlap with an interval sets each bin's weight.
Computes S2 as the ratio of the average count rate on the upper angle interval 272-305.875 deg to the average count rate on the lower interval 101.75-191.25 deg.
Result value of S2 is 1.11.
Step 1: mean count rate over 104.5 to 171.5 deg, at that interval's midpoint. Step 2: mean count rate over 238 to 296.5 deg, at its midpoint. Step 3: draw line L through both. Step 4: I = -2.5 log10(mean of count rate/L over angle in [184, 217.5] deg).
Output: 0.14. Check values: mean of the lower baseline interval 153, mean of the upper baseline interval 158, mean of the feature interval 136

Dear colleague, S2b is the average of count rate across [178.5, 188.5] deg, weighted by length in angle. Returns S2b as 133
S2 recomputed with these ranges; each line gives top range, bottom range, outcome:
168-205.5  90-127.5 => 0.91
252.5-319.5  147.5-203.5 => 1.14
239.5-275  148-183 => 1.03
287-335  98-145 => 1.14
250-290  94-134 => 1.04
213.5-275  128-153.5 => 1.01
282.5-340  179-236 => 1.21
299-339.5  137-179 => 1.13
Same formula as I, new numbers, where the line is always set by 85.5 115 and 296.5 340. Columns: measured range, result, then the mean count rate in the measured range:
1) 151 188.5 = 0.05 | 148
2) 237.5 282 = 0.07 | 156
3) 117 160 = -0.03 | 155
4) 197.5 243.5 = 0.08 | 150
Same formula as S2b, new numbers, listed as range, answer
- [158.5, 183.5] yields 148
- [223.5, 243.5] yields 160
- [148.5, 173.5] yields 155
